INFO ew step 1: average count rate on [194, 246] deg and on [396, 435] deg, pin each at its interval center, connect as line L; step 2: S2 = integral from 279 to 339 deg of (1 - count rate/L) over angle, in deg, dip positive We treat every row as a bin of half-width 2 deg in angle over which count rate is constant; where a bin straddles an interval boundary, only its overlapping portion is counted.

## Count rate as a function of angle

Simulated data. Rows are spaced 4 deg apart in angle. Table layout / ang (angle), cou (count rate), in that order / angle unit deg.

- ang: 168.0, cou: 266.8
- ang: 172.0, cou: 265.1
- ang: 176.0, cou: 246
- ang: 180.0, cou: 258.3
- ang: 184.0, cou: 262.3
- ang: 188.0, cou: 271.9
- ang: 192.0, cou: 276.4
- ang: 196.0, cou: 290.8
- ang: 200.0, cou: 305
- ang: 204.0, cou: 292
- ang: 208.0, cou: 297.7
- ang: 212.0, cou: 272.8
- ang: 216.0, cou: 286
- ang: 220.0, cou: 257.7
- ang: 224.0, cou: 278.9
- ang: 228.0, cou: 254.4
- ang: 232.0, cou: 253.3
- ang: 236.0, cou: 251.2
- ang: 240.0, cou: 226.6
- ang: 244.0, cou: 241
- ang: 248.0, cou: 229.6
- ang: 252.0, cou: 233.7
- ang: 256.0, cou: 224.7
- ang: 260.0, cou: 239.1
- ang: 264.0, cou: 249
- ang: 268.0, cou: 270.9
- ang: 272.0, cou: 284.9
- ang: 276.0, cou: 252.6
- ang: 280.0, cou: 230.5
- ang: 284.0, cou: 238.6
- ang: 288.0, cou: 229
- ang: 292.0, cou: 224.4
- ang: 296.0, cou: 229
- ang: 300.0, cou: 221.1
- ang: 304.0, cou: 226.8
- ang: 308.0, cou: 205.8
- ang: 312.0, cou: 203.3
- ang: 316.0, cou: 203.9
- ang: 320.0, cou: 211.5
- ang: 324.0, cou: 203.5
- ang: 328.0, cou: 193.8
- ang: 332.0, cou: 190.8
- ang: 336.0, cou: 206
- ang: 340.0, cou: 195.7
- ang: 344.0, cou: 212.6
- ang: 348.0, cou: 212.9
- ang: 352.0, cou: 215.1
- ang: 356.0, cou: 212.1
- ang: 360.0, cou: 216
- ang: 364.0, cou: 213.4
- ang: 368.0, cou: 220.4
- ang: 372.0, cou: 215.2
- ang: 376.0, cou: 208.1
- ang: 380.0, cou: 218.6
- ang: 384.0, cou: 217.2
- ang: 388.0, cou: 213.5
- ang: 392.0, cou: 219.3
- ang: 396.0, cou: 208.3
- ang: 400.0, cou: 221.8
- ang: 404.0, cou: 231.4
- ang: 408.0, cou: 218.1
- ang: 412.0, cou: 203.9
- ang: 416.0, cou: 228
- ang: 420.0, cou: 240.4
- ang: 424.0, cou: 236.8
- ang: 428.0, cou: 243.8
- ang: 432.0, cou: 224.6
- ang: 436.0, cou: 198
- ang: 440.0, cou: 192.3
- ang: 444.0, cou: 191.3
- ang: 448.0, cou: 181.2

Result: 8.6 deg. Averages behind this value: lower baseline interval 270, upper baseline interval 226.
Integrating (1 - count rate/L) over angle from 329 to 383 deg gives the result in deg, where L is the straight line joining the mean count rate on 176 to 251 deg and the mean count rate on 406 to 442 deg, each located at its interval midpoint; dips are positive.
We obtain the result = 5.7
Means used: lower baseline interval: 266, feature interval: 210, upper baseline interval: 221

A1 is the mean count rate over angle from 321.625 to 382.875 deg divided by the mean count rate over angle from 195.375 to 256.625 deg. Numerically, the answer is 0.8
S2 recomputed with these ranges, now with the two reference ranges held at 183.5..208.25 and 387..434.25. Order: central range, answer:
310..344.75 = 6.5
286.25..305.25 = 2.3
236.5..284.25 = 4.1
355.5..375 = 1.8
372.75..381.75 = 0.8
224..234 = 0.6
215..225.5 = 0.2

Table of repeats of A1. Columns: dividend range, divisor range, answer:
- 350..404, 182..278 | 0.82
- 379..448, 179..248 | 0.81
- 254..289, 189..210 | 0.85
